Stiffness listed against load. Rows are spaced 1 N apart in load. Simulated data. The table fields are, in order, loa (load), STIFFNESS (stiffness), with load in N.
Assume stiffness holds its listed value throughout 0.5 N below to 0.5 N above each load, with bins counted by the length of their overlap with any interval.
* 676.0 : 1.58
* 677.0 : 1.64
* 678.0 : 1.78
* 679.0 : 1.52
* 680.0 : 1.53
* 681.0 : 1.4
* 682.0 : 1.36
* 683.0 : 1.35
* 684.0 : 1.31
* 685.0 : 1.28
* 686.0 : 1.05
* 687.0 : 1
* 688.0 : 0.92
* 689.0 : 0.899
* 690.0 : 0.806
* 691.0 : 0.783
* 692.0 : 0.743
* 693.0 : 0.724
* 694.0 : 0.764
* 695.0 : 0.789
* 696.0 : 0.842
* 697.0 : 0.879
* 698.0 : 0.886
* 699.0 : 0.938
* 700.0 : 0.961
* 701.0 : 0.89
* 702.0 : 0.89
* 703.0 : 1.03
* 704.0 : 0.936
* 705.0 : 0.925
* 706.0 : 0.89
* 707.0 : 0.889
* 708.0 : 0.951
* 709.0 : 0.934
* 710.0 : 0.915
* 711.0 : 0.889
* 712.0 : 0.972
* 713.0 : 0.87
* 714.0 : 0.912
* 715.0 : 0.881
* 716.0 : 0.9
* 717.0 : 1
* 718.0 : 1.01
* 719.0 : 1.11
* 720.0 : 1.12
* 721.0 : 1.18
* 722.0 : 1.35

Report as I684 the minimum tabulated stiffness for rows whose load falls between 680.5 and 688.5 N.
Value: 0.92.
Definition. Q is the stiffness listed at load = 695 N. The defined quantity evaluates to 0.789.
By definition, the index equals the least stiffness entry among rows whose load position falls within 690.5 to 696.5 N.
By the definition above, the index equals 0.724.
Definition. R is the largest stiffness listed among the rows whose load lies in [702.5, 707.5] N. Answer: 1.03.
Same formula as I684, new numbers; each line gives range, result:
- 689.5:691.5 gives 0.783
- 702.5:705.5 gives 0.925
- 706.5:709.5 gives 0.889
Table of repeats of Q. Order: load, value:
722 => 1.35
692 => 0.743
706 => 0.89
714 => 0.912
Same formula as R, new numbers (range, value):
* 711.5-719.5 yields 1.11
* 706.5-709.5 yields 0.951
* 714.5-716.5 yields 0.9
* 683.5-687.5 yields 1.31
